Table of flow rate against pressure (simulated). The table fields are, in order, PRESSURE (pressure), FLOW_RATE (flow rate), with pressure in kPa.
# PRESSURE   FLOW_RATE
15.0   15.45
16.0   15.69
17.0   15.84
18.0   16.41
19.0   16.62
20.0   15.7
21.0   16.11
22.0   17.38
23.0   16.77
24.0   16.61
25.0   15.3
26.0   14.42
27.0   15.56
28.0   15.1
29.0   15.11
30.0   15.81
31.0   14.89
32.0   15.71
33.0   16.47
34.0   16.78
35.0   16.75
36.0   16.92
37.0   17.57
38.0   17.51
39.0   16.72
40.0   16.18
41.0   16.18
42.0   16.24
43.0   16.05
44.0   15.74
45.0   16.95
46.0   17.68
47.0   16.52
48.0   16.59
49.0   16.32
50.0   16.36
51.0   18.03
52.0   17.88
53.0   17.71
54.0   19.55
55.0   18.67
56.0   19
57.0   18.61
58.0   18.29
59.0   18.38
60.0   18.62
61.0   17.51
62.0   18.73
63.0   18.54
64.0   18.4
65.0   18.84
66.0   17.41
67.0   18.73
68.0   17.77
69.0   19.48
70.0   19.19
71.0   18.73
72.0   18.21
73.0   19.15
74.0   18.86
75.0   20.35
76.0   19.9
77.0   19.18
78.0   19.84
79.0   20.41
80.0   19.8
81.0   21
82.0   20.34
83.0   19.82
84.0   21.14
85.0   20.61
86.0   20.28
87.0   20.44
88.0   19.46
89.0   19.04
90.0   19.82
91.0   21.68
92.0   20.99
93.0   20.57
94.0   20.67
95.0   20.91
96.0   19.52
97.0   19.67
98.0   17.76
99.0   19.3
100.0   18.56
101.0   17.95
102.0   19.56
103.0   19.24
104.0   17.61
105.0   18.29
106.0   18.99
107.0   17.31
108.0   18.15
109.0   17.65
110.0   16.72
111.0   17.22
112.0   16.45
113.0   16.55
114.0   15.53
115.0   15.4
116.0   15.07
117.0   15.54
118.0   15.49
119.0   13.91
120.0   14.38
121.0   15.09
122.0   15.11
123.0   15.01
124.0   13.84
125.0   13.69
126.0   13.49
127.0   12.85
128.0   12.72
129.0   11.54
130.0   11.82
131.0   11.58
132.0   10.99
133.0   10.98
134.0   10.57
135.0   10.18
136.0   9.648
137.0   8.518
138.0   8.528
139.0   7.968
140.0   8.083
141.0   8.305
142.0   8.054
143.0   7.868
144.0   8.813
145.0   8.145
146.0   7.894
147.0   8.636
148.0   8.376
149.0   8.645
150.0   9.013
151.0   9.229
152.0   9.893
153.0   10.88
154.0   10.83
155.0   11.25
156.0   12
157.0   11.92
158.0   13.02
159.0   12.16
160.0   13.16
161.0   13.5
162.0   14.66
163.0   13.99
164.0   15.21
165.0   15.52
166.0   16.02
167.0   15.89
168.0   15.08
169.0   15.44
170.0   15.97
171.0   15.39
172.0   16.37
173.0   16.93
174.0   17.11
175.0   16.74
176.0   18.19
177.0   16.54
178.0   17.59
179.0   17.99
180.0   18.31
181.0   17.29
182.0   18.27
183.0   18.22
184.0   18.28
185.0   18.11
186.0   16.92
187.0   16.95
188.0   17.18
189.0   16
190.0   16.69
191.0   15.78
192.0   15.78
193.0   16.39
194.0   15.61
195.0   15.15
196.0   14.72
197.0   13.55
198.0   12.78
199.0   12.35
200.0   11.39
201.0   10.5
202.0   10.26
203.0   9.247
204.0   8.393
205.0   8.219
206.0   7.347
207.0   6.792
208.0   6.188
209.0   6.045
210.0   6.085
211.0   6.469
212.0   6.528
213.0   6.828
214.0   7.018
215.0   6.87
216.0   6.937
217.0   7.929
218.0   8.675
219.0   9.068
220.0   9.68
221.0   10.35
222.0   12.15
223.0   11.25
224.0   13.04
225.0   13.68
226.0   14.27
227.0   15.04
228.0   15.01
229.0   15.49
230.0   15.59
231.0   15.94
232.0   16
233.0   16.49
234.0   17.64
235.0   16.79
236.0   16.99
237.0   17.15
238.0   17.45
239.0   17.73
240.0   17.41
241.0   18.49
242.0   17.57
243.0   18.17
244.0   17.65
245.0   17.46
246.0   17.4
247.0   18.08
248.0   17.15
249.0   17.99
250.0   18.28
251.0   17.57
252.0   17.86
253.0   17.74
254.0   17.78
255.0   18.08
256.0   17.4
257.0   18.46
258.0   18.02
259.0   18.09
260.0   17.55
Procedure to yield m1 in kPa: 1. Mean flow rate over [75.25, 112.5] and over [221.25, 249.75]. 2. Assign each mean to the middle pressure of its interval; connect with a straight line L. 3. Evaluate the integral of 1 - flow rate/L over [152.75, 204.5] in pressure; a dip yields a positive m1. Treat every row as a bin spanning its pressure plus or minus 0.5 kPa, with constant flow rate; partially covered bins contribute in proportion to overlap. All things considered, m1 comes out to 7.64 kPa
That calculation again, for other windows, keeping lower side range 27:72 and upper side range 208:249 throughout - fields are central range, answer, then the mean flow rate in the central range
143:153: 4.2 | 8.8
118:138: 4.1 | 12.4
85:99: -3.1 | 20.1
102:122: -0.8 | 16.6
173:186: -2.9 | 17.7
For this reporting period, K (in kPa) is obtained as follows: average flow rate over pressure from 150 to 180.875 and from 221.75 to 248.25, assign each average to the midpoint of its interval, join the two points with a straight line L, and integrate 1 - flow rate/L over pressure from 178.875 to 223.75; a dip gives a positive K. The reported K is 9.6 kPa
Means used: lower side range 14.5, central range 12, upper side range 16.2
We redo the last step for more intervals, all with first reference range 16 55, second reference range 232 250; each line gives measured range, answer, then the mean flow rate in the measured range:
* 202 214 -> 7.0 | 7.23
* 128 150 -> 9.9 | 9.36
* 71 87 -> -3.1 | 19.9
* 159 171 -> 1.6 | 14.9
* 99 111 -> -1.0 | 18.2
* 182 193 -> 0.1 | 17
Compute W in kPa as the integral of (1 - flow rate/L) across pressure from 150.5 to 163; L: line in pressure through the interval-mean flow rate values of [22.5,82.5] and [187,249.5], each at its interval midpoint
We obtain 2.4 kPa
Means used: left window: 17.7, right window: 13.2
